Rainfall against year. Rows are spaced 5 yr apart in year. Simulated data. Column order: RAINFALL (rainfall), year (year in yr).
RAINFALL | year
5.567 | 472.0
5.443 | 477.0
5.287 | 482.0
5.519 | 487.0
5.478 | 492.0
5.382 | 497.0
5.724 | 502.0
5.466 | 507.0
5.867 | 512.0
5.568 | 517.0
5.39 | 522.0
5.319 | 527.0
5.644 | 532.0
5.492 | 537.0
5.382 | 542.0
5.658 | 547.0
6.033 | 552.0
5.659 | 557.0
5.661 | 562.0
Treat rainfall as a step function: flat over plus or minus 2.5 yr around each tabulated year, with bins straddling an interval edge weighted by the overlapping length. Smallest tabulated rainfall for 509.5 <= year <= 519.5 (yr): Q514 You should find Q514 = 5.568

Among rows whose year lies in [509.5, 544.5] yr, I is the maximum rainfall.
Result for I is 5.867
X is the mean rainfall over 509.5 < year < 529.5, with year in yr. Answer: 5.54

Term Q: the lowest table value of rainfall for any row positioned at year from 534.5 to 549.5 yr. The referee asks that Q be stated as 5.382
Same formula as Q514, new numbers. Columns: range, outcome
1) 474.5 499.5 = 5.287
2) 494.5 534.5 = 5.319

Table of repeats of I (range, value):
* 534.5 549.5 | 5.658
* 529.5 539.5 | 5.644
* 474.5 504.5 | 5.724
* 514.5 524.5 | 5.568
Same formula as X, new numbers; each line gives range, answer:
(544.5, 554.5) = 5.85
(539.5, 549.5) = 5.52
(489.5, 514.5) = 5.58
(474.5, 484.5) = 5.36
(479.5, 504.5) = 5.48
